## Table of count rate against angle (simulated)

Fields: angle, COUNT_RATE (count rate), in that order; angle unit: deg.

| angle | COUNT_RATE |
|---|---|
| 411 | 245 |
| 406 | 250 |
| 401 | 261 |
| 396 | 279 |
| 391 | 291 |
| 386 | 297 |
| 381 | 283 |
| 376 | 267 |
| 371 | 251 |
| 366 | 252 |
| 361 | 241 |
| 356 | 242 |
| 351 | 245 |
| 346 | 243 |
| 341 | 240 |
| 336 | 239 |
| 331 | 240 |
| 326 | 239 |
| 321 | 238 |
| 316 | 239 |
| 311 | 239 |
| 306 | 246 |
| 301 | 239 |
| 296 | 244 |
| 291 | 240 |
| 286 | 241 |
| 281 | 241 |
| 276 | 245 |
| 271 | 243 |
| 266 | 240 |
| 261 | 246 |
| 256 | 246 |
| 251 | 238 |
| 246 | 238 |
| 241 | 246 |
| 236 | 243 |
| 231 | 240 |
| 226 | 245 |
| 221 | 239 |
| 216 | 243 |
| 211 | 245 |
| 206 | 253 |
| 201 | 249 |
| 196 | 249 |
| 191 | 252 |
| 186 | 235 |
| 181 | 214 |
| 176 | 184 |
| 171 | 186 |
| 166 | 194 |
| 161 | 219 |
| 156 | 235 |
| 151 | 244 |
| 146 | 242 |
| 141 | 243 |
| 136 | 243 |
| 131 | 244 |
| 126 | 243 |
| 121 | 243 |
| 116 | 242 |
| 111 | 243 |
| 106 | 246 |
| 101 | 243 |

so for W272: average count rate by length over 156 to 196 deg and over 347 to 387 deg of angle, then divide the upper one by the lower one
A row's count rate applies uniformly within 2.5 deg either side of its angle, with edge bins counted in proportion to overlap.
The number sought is 1.2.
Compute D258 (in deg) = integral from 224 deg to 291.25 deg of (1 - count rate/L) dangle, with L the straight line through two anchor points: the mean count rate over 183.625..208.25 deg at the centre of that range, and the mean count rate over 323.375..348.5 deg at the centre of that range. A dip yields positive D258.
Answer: 0.55 deg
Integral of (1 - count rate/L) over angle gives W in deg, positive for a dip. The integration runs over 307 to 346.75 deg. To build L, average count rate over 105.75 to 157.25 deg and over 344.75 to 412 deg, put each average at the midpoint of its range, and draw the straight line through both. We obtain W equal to 2.7 deg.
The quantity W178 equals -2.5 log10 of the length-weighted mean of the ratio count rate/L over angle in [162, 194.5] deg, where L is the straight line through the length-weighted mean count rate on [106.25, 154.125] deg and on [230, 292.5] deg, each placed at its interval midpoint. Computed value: 0.14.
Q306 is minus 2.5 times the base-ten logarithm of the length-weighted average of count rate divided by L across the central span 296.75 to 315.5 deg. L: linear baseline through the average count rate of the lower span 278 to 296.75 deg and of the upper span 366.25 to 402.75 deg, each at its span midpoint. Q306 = 0.03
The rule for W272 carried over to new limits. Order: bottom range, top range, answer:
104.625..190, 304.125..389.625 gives 1.09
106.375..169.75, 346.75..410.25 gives 1.11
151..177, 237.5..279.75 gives 1.16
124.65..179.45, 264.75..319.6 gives 1.08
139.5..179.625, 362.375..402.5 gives 1.25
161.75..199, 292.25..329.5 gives 1.11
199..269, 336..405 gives 1.07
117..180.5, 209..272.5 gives 1.07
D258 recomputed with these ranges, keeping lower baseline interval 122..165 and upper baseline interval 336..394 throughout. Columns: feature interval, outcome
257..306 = 1.6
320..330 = 0.6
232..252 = 0.5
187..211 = -0.6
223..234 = 0.1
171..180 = 1.9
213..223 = 0.1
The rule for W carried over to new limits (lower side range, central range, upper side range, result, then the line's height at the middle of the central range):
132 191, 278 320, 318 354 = -0.73 deg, 237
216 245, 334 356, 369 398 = 2.25 deg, 269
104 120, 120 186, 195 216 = 5.35 deg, 246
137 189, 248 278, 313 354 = -1.38 deg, 232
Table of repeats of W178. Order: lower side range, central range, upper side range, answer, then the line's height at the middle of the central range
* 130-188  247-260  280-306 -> -0.03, 236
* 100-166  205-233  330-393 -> 0.01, 245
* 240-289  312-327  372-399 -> 0.09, 260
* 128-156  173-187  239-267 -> 0.17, 242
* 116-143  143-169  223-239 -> 0.08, 243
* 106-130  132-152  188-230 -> 0.00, 244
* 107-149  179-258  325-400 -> 0.03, 248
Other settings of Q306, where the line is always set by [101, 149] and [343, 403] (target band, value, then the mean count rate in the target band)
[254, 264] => 0.03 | 246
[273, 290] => 0.06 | 242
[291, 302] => 0.07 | 242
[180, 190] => 0.08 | 230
